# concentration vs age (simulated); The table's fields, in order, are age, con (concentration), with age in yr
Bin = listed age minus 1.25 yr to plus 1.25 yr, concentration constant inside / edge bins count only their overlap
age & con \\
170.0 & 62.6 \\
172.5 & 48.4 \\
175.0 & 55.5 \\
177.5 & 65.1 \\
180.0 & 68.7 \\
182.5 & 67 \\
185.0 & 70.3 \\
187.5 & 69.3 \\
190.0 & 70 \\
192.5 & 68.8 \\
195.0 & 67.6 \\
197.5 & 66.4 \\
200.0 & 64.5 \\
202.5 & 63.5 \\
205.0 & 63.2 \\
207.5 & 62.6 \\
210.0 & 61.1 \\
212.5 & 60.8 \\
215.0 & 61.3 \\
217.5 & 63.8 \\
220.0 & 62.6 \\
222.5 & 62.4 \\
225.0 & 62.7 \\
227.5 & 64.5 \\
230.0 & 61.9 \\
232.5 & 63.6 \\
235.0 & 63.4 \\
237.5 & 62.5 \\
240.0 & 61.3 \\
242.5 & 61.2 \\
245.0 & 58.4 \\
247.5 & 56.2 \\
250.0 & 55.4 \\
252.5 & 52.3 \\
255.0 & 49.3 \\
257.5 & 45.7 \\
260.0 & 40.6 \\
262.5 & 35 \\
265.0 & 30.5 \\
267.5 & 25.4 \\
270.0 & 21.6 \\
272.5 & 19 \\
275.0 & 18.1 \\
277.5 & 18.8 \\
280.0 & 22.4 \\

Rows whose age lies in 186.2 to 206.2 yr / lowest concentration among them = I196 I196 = 63.2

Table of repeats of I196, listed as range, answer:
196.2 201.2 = 64.5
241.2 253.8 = 52.3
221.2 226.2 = 62.4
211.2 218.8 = 60.8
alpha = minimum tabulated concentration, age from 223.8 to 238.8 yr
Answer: 61.9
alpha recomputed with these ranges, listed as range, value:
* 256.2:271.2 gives 21.6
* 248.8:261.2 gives 40.6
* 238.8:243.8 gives 61.2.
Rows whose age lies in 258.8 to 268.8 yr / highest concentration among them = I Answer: 40.6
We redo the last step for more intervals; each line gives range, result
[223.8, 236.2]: 64.5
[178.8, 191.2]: 70.3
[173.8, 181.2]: 68.7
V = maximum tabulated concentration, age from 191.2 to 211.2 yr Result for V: 68.8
